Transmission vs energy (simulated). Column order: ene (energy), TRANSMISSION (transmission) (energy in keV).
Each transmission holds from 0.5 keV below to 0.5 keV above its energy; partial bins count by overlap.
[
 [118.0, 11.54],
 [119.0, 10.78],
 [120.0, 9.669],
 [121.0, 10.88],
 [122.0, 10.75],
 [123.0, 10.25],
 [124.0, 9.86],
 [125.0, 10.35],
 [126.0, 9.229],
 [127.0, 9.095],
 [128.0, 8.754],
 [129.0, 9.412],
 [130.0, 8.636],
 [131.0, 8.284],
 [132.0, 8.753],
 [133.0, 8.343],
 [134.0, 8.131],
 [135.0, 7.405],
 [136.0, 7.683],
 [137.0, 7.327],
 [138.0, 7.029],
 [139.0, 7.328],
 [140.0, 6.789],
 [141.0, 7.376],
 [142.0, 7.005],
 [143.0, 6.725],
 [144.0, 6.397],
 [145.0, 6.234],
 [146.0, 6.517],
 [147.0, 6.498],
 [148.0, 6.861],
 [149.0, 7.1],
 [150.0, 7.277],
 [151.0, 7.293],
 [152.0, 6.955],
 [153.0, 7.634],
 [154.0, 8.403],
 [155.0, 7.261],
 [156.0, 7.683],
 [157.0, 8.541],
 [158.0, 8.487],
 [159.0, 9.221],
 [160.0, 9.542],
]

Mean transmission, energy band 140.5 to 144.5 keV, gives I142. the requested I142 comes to 6.88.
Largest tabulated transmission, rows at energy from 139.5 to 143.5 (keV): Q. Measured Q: 7.376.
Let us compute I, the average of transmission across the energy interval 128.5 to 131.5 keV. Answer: 8.78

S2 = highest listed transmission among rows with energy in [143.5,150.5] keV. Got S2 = 7.277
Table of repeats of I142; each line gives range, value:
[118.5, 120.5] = 10.2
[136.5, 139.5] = 7.23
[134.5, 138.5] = 7.36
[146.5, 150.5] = 6.93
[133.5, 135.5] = 7.77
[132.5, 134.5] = 8.24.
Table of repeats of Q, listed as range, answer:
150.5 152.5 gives 7.293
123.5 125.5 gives 10.35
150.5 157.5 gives 8.541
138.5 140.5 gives 7.328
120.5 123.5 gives 10.88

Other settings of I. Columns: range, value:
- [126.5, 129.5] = 9.09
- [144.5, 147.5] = 6.42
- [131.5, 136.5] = 8.06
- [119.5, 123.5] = 10.4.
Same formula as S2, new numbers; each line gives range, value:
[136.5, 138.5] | 7.327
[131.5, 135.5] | 8.753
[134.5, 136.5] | 7.683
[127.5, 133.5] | 9.412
